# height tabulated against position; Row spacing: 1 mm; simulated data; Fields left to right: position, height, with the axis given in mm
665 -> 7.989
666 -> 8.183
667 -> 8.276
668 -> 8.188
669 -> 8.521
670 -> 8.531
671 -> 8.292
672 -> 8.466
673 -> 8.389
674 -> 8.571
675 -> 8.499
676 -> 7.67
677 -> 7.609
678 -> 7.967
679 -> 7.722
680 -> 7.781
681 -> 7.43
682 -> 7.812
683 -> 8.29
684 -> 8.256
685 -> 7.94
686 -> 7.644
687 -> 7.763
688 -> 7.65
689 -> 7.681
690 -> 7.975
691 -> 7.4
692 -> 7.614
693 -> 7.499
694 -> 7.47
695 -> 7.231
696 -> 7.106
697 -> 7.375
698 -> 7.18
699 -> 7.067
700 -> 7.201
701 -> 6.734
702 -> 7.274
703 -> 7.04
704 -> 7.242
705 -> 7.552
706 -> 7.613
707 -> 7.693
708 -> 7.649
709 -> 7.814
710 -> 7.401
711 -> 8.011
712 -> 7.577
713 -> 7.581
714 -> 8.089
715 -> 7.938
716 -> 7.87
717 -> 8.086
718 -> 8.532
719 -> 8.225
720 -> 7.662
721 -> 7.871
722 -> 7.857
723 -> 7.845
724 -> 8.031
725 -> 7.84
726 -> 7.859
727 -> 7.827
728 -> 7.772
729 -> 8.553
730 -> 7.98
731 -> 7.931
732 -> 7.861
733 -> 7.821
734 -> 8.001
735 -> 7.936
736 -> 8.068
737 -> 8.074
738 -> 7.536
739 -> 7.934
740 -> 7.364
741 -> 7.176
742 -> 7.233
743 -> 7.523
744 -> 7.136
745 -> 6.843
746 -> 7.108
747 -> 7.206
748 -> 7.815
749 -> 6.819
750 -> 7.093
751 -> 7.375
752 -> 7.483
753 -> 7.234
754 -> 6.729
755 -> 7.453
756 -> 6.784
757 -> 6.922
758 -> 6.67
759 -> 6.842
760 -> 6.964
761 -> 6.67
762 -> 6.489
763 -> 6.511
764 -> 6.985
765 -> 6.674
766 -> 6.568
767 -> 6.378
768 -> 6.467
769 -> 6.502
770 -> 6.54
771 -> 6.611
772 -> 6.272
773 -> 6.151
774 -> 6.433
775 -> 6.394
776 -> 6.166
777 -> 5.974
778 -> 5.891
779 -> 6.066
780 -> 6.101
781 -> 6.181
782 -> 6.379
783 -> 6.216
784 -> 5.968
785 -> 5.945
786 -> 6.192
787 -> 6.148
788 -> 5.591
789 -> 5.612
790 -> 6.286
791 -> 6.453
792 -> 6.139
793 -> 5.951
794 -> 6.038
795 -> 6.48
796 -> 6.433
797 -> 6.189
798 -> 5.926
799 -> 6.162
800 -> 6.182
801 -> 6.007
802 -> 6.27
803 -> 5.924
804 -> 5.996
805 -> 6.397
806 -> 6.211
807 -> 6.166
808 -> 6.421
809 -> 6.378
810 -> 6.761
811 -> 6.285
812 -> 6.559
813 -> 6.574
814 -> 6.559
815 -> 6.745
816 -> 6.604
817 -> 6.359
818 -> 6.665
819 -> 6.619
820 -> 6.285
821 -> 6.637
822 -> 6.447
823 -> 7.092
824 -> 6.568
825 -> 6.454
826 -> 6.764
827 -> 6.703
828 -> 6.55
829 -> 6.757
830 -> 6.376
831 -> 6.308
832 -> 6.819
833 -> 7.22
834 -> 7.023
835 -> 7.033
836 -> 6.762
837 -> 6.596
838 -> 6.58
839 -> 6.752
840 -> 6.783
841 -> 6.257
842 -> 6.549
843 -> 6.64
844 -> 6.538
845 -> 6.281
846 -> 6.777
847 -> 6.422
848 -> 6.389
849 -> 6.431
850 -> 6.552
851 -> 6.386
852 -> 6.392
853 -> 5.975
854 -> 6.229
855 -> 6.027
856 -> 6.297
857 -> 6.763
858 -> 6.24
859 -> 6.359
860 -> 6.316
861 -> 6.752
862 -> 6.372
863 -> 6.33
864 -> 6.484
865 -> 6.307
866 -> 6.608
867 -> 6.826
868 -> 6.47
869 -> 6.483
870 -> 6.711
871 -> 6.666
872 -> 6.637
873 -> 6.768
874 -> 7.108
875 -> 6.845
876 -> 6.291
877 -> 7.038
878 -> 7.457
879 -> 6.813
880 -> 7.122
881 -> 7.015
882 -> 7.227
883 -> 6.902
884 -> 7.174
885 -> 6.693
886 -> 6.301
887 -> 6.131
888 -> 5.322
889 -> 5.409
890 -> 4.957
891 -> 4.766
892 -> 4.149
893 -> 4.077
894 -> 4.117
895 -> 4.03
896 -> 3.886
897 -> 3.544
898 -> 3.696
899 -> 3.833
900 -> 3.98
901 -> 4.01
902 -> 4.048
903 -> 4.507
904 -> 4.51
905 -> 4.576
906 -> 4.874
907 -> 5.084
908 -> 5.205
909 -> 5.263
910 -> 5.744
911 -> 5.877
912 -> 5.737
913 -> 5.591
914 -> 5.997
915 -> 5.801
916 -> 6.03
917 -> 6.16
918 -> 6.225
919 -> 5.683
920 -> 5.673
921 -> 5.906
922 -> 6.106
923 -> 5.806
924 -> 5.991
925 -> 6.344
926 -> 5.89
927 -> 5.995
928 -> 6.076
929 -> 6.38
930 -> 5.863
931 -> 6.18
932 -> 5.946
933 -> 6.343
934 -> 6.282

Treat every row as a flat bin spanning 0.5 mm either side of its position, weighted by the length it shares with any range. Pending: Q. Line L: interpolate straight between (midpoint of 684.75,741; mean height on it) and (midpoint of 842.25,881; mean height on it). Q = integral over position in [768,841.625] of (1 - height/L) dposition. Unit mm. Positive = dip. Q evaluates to 6.4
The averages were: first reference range 7.7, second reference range 6.56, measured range 6.38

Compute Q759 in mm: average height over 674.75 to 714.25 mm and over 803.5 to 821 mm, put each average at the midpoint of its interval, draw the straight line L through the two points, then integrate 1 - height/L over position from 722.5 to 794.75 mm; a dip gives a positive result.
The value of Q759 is 0.8 mm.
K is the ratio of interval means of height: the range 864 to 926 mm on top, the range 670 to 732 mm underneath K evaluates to 0.7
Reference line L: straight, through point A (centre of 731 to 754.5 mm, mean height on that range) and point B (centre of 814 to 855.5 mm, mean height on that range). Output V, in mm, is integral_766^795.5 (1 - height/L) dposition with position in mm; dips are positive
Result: 3.7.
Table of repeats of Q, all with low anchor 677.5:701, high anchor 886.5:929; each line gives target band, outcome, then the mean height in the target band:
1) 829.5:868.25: -4.6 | 6.52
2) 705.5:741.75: -3.2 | 7.85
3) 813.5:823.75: -0.7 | 6.6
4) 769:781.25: 0.7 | 6.24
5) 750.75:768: -0.1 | 6.85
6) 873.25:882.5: -2.5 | 6.98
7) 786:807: 0.9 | 6.12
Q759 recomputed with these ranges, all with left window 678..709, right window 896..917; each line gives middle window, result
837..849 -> -1.80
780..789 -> 0.51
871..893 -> -4.76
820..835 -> -2.07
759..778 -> 0.38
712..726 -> -1.38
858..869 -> -2.10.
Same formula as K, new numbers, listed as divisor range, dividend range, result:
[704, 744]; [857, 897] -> 0.79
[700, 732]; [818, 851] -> 0.85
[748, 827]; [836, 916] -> 0.92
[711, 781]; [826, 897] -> 0.87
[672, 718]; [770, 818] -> 0.81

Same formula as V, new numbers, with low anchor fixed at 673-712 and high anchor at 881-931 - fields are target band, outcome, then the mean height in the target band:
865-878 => -2.2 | 6.72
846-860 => -1.0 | 6.36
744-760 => -0.2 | 7.09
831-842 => -1.1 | 6.75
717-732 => -1.4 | 7.98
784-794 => 0.9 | 6.03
